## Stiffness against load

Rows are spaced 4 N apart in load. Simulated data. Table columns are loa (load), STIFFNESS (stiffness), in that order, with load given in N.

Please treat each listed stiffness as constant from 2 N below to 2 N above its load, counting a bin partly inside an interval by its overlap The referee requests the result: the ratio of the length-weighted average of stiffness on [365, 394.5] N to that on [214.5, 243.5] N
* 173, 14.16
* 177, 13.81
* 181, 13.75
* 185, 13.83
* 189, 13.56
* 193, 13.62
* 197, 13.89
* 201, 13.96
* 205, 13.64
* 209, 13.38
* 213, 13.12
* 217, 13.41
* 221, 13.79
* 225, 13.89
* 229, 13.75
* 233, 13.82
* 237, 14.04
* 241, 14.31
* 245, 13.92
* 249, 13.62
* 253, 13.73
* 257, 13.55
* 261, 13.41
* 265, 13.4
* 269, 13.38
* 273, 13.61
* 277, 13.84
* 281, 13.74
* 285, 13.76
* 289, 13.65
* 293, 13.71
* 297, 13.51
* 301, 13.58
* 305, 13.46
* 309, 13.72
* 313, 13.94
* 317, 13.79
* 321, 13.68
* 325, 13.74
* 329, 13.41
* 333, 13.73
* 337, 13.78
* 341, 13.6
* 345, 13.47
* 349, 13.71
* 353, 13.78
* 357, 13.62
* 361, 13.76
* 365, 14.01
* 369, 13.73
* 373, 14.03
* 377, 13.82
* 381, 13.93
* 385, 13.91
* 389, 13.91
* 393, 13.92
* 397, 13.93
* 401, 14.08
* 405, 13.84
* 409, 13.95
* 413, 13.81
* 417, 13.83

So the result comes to 1.00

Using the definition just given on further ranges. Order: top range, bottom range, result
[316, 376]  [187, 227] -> 1.01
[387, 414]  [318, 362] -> 1.02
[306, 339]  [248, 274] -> 1.01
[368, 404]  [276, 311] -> 1.02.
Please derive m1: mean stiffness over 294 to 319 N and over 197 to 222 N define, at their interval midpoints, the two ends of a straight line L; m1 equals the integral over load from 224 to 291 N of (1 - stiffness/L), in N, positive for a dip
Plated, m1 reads -0.5 N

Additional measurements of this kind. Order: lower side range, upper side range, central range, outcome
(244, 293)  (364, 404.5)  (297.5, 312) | 0.1 N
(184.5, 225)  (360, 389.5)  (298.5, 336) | 0.3 N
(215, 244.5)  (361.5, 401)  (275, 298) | 0.3 N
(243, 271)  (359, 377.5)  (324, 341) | 0.2 N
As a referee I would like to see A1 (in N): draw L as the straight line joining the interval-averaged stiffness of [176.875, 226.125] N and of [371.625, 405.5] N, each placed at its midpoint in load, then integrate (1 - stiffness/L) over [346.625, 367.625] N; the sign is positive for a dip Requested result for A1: 0.2 N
